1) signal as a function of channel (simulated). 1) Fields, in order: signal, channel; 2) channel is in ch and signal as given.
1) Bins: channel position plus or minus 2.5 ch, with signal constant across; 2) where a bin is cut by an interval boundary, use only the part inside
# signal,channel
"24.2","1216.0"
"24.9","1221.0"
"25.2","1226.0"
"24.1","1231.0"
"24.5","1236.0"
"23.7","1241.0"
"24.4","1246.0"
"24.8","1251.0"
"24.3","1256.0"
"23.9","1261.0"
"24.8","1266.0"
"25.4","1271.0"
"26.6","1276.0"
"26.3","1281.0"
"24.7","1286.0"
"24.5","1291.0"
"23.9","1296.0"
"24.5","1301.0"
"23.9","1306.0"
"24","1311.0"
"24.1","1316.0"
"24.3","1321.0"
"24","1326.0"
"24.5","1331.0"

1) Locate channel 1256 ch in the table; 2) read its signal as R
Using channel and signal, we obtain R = 24.3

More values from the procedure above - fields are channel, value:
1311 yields 24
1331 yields 24.5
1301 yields 24.5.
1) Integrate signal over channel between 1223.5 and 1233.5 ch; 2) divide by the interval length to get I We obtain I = 24.6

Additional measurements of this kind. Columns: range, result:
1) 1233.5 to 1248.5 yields 24.2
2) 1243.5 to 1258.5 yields 24.5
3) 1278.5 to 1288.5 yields 25.5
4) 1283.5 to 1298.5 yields 24.4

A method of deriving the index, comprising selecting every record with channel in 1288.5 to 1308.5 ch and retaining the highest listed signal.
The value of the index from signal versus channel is 24.5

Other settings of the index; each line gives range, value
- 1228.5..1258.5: 24.8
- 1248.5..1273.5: 25.4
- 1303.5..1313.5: 24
